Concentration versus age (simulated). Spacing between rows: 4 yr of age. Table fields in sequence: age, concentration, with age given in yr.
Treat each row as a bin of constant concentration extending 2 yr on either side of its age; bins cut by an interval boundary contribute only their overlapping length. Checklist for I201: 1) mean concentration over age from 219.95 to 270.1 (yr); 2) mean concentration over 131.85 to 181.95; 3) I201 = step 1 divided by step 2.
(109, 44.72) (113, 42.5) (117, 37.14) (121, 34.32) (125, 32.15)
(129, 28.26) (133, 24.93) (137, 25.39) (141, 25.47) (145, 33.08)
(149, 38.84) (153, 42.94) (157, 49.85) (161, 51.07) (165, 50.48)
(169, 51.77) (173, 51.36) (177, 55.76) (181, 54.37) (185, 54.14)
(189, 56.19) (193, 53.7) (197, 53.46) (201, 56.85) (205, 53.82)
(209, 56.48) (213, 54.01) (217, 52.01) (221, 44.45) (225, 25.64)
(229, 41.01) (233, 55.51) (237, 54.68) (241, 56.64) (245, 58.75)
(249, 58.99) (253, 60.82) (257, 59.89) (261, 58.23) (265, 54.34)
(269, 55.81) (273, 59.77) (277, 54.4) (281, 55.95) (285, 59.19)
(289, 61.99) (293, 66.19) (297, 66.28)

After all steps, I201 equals 1.23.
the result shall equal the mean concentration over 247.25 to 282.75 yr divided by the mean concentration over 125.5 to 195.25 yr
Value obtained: 1.32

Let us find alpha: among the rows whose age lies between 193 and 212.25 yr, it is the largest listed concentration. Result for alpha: 56.85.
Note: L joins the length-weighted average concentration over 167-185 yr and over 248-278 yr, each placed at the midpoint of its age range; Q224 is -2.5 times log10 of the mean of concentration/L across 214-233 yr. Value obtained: 0.28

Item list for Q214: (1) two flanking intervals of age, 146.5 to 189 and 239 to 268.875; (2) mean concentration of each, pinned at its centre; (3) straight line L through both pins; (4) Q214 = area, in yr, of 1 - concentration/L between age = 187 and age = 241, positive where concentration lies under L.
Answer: 3.4 yr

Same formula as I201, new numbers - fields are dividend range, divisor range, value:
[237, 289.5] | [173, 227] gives 1.12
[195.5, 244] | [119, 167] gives 1.39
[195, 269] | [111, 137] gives 1.63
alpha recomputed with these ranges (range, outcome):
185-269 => 60.82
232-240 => 55.51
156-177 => 55.76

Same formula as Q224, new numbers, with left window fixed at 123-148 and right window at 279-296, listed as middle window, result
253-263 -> -0.09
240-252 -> -0.12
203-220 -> -0.19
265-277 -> 0.02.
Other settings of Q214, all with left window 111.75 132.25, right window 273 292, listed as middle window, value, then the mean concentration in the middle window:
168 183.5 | -4.1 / 53.4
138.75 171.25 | -3.0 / 42.9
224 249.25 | 0.6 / 50.5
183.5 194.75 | -2.7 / 54.7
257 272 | -0.3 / 56.9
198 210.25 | -2.4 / 55.5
